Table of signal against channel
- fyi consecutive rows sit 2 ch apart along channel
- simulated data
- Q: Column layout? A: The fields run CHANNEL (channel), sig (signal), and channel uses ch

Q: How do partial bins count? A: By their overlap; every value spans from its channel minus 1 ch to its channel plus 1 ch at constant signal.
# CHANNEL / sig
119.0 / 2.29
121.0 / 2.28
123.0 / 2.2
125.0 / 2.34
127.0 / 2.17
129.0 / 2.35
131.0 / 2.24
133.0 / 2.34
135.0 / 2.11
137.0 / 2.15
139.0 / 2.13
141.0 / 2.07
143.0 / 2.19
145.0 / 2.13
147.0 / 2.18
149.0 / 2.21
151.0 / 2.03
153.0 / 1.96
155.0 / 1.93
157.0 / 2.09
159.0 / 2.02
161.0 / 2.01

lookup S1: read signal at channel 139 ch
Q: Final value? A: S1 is 2.13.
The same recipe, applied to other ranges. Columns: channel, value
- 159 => 2.02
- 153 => 1.96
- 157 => 2.09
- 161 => 2.01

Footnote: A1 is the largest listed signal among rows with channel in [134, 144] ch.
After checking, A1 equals 2.19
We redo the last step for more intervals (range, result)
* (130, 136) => 2.34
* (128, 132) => 2.35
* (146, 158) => 2.21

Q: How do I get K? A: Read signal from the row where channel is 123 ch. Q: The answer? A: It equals 2.2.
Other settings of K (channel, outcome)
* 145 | 2.13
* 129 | 2.35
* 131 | 2.24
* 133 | 2.34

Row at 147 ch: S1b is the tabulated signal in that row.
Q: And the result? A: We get 2.18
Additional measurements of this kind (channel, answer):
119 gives 2.29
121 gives 2.28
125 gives 2.34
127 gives 2.17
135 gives 2.11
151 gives 2.03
